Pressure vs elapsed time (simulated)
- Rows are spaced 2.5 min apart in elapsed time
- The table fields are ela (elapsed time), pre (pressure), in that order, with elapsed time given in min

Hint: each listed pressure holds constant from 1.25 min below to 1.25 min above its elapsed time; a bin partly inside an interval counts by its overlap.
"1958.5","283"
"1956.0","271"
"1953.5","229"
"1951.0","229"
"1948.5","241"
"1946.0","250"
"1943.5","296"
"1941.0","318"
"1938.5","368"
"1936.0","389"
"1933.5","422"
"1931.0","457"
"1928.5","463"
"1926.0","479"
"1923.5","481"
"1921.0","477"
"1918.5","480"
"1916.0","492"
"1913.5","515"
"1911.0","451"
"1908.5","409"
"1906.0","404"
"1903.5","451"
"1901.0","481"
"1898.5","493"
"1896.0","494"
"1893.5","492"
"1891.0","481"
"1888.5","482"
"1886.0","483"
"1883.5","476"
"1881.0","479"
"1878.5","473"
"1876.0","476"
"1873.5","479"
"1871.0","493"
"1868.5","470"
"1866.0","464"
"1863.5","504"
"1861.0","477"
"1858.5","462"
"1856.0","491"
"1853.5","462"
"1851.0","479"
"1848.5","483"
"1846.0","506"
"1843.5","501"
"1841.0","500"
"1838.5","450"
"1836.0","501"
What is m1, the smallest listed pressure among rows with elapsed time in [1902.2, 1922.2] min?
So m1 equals 404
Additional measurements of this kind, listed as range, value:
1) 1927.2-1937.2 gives 389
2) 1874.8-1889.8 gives 473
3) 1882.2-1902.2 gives 476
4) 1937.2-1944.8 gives 296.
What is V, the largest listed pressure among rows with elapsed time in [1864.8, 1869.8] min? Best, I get 470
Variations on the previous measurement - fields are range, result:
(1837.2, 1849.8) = 506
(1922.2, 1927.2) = 481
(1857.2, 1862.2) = 477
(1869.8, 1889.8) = 493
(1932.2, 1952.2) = 422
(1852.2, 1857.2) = 491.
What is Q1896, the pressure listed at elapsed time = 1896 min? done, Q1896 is 494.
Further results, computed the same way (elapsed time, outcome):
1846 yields 506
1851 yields 479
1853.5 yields 462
